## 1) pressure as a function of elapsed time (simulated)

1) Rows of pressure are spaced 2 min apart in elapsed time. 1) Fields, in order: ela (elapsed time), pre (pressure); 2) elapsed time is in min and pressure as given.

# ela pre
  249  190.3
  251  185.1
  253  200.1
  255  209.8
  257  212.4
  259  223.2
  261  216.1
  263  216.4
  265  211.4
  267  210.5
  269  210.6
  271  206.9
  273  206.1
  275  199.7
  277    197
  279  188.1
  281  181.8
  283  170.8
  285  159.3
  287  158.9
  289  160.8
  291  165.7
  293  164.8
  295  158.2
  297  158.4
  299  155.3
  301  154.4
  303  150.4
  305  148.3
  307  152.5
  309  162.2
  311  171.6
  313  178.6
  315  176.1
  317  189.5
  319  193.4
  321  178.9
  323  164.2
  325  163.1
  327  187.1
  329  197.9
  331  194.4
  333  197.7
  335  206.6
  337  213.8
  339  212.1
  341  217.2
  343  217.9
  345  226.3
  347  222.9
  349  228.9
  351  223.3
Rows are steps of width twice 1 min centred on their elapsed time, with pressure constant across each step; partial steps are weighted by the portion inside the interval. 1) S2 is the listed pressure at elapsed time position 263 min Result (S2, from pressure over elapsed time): 216.4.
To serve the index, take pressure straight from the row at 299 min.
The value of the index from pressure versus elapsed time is 155.3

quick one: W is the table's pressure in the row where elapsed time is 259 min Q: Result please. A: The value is 223.2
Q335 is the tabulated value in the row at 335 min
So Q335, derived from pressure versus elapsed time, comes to 206.6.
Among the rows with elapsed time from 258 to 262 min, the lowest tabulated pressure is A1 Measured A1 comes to 216.1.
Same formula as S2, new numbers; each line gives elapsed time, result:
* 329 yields 197.9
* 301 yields 154.4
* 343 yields 217.9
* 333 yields 197.7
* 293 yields 164.8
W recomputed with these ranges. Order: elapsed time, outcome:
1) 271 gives 206.9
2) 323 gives 164.2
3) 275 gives 199.7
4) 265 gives 211.4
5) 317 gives 189.5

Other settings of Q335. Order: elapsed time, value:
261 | 216.1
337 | 213.8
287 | 158.9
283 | 170.8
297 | 158.4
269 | 210.6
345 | 226.3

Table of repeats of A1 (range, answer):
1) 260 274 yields 206.1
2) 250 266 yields 185.1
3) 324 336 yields 163.1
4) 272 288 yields 158.9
